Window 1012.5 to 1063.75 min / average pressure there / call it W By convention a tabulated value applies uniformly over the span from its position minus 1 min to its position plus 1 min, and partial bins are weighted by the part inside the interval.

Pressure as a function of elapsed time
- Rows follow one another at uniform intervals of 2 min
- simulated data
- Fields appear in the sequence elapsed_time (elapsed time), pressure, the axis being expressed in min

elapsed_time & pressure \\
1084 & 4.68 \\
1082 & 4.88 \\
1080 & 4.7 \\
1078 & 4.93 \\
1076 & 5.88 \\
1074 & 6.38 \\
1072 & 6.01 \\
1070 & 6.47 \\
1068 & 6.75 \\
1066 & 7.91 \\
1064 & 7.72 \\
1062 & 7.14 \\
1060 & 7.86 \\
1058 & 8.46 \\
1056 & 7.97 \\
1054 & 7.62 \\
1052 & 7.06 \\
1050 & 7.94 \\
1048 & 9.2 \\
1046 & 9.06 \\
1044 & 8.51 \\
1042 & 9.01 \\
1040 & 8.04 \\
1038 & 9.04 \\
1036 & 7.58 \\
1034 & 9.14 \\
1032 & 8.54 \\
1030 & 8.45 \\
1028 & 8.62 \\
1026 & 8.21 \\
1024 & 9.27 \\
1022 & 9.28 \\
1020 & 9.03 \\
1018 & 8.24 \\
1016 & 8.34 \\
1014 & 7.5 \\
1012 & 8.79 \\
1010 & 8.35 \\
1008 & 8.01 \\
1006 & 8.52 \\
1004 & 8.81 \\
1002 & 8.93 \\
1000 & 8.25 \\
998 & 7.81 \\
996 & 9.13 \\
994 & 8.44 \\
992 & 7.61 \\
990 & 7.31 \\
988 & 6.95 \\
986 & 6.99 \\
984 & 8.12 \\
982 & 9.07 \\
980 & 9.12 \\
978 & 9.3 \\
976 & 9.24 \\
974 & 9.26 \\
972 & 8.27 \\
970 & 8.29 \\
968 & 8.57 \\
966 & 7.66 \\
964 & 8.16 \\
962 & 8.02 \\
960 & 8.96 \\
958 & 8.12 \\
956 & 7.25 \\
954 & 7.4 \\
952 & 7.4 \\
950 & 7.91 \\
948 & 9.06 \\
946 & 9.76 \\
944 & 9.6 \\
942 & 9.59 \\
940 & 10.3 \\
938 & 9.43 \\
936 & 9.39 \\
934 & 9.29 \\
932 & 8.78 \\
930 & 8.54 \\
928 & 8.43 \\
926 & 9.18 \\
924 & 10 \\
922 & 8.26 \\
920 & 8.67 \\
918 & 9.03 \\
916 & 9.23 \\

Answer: 8.36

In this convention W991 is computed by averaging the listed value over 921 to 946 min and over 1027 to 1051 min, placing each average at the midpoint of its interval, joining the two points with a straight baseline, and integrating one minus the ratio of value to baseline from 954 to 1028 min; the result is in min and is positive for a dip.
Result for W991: 4.44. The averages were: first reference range 9.25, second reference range 8.59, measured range 8.36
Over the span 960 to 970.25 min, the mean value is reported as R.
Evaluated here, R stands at 8.21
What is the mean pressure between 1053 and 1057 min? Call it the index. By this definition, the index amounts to 7.79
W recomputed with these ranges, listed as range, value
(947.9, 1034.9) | 8.35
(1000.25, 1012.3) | 8.54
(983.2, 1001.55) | 7.88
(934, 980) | 8.7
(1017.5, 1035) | 8.77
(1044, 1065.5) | 8.02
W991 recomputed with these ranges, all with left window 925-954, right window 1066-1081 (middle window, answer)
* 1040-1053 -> -3.57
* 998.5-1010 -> -1.39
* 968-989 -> -0.87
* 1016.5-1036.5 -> -4.54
